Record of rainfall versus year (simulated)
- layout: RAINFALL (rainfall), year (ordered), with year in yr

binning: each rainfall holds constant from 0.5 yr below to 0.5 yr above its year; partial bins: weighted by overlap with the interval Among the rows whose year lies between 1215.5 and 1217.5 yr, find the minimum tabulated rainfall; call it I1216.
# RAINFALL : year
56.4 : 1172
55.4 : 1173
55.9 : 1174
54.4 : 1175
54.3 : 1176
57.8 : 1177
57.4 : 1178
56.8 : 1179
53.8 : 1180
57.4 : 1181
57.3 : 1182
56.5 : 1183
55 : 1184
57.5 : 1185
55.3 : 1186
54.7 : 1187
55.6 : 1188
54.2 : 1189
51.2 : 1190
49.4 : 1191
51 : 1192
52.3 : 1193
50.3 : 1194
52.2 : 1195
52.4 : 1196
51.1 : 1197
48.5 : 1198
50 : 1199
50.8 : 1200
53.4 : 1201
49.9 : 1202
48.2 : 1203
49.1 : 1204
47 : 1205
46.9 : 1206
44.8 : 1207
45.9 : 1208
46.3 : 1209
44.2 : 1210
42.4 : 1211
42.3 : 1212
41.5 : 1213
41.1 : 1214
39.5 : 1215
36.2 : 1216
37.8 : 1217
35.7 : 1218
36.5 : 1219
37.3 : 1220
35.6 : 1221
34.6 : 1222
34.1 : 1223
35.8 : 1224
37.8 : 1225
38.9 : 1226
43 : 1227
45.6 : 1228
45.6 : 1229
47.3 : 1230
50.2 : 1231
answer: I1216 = 36.2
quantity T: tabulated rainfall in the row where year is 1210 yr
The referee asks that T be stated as 44.2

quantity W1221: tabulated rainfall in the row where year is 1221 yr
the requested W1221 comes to 35.6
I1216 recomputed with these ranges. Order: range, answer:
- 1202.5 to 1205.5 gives 47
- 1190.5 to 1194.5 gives 49.4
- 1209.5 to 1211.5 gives 42.4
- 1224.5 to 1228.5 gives 37.8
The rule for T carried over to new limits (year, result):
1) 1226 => 38.9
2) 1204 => 49.1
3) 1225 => 37.8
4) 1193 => 52.3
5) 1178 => 57.4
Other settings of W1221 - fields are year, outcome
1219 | 36.5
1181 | 57.4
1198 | 48.5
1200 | 50.8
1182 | 57.3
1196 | 52.4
